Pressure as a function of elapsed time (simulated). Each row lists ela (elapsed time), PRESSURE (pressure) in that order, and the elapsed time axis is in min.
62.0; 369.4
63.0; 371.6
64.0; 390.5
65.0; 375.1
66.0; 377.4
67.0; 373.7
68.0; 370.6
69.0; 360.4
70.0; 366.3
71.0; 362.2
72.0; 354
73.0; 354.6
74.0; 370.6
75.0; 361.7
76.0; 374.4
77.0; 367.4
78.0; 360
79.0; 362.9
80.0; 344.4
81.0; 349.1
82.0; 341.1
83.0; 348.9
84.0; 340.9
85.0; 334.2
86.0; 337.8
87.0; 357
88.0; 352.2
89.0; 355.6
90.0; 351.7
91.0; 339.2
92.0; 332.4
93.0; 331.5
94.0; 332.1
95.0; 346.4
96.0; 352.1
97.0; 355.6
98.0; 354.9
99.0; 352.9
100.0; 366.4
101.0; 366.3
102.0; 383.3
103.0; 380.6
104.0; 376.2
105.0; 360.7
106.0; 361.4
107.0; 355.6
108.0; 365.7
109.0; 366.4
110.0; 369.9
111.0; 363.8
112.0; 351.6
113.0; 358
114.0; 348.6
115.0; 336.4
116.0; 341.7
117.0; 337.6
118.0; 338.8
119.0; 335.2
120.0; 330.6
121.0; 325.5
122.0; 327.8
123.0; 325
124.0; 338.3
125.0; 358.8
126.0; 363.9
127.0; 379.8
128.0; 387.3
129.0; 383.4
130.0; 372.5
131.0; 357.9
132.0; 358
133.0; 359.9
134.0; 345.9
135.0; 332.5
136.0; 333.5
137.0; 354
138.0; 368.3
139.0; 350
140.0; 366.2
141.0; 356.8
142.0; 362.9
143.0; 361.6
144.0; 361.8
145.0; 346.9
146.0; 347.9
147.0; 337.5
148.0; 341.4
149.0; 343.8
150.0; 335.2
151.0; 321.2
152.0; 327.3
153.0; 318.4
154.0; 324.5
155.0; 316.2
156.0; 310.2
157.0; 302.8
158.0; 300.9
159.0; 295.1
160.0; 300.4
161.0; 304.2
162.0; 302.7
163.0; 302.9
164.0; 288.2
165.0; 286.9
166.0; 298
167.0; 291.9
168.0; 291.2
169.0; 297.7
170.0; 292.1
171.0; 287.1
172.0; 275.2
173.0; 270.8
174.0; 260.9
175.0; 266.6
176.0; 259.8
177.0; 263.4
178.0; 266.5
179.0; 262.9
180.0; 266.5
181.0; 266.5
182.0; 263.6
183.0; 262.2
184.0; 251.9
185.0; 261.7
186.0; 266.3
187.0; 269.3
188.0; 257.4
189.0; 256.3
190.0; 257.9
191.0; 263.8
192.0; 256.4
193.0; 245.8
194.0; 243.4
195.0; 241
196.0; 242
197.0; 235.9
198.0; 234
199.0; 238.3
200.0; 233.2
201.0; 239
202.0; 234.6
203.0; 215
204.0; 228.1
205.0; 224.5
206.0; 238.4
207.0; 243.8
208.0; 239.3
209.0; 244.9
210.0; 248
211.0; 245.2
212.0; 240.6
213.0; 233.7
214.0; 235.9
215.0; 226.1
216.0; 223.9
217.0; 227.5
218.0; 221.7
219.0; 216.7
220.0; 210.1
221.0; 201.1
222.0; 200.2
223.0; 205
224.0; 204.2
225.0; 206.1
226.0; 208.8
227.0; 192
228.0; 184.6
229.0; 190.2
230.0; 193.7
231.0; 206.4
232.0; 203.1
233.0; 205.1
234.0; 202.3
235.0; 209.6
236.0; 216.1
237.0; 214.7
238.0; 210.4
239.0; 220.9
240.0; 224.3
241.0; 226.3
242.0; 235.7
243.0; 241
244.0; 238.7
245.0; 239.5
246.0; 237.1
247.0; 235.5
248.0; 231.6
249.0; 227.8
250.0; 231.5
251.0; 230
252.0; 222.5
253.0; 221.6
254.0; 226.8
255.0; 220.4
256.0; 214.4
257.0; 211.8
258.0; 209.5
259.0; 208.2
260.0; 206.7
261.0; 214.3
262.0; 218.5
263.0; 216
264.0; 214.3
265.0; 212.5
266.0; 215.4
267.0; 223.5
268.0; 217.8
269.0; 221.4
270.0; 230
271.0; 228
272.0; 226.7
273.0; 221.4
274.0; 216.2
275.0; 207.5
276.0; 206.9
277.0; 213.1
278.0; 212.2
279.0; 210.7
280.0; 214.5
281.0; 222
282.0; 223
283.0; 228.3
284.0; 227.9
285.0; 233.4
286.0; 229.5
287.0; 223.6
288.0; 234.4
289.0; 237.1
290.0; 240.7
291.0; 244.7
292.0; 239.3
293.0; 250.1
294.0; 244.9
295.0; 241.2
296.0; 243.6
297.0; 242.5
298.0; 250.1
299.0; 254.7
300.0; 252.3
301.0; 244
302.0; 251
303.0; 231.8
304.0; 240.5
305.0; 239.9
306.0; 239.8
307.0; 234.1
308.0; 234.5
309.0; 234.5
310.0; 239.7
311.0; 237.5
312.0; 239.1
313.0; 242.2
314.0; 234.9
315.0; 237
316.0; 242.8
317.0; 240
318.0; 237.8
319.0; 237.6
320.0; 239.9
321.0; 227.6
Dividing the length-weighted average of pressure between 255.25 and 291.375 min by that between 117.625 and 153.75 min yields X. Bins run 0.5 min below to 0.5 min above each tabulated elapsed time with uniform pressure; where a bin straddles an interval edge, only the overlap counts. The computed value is 0.63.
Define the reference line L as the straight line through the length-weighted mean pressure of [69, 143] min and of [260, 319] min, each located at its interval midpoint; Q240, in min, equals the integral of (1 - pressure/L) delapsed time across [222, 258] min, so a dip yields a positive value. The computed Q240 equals 6.4 min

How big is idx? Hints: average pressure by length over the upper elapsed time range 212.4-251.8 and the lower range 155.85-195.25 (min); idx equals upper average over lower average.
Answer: 0.8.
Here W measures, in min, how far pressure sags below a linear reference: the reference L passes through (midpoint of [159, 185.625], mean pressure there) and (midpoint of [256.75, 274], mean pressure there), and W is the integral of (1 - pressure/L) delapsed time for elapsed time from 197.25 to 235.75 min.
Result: 4.6 min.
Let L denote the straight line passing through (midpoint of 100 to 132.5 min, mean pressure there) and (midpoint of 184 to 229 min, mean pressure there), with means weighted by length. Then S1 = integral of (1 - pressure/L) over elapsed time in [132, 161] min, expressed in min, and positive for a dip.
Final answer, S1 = -1.9 min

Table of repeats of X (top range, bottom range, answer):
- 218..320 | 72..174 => 0.66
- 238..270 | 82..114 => 0.63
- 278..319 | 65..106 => 0.66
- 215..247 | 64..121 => 0.60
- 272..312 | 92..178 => 0.70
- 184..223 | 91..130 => 0.67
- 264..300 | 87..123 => 0.65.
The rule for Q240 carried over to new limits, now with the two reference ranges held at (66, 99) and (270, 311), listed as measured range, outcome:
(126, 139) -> -1.5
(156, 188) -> 2.3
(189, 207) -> 2.9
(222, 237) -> 3.7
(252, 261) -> 1.3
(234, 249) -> 2.0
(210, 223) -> 2.5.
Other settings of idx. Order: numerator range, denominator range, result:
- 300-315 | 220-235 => 1.19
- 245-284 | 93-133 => 0.62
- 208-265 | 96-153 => 0.62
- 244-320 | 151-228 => 0.89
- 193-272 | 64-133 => 0.63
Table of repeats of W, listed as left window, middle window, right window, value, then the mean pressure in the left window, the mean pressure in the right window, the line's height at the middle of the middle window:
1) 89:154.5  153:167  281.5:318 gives 1.04 min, 351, 239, 327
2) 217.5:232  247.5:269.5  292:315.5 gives 0.04 min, 203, 242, 219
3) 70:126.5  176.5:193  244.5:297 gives 1.53 min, 352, 225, 288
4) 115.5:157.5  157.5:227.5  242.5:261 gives 8.65 min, 345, 225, 287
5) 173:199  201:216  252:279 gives 0.62 min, 257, 217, 245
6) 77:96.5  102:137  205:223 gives -4.26 min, 346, 228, 316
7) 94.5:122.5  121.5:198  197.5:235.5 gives -4.05 min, 354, 220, 290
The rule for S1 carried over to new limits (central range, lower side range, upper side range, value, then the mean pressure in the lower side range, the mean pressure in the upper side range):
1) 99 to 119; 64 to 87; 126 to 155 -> -0.2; 359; 351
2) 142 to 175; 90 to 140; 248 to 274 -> 0.3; 353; 220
